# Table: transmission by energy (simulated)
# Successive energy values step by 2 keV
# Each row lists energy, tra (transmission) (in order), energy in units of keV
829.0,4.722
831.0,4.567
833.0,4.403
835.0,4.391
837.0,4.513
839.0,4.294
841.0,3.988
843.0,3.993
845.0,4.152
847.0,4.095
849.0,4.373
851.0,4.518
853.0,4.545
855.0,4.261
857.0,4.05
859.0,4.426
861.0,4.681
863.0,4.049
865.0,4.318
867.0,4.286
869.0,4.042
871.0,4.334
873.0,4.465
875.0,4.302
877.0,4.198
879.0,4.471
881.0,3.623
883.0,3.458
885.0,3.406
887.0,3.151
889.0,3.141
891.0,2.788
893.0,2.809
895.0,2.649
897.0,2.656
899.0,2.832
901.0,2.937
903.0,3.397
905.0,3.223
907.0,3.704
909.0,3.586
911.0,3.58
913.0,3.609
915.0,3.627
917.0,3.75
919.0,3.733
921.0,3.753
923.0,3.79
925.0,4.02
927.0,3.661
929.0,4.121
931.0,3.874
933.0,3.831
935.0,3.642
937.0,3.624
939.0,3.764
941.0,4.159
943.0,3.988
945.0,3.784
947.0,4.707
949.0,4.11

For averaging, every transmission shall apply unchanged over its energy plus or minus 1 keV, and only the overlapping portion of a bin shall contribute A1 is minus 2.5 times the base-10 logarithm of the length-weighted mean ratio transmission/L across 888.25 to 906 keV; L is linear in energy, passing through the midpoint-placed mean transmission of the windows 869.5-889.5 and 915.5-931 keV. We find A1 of 0.30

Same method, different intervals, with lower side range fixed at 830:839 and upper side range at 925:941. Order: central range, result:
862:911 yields 0.156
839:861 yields 0.022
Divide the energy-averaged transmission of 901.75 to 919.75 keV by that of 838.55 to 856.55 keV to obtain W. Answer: 0.8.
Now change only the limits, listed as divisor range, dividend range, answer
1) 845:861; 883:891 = 0.74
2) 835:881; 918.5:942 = 0.90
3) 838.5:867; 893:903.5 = 0.67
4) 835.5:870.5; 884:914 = 0.74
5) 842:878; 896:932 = 0.83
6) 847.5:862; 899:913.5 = 0.77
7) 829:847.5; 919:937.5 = 0.89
